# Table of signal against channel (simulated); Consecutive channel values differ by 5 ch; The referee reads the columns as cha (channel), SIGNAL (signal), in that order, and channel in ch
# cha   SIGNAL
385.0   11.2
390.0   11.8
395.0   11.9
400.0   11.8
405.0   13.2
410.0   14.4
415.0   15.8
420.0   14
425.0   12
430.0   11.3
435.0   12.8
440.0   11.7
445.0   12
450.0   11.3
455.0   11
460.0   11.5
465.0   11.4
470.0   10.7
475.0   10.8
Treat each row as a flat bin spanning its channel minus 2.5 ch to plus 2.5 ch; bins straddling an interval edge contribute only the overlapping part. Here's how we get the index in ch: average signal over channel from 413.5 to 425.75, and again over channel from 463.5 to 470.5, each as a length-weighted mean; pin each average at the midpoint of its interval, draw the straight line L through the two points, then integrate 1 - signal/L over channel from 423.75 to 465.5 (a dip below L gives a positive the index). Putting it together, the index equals 2.7 ch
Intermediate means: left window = 14.1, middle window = 11.7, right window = 11.1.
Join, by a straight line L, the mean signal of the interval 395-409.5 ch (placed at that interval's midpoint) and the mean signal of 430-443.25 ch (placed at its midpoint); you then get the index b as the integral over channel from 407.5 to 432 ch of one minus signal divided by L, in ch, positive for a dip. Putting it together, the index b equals -2.3 ch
